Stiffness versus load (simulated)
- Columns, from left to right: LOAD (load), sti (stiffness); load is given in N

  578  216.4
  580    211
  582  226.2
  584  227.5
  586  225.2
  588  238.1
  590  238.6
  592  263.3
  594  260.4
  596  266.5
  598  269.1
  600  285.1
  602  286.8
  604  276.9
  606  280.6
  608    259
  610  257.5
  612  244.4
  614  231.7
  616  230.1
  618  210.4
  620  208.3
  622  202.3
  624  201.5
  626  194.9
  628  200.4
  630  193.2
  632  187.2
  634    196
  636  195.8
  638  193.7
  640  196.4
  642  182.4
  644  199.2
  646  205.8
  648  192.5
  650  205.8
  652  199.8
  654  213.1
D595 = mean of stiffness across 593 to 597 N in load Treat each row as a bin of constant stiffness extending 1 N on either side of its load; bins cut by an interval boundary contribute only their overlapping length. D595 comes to 263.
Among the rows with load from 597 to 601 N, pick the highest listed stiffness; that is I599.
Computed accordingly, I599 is 285.1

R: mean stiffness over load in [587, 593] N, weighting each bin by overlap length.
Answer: 247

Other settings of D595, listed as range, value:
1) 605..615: 255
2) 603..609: 272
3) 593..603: 274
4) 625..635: 194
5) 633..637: 196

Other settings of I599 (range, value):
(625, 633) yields 200.4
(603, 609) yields 280.6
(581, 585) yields 227.5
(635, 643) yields 196.4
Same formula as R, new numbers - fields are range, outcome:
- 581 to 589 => 229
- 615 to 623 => 213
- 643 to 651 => 201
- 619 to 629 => 201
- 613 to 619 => 224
